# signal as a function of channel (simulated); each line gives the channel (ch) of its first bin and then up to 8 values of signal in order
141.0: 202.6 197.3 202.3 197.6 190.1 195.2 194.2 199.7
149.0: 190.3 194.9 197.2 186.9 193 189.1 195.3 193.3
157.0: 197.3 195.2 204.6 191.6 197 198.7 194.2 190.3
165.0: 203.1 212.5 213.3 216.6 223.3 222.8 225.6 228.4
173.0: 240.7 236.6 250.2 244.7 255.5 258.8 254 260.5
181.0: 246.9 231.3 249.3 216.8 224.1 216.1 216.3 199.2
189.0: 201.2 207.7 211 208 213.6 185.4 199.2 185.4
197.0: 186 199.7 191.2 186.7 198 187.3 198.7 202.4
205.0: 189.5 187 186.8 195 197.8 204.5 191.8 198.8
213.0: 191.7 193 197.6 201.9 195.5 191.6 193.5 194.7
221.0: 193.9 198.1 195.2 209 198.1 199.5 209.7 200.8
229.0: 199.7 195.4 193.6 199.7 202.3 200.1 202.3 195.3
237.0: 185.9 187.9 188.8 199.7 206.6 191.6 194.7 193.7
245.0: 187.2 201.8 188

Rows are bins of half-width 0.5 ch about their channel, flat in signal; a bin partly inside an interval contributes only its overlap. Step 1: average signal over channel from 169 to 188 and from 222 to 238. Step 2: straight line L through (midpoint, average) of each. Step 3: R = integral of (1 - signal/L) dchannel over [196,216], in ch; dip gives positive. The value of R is 2.1 ch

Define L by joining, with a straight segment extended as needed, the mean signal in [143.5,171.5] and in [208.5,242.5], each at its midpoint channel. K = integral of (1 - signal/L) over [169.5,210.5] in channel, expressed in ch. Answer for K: -3.3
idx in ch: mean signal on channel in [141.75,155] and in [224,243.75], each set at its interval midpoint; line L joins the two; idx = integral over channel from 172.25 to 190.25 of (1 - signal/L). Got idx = -3.5 ch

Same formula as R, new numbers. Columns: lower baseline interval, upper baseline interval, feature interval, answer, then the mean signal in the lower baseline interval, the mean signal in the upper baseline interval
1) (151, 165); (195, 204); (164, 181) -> -3.4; 195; 193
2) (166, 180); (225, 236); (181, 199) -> 1.3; 236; 200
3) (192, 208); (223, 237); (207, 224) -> 0.1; 194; 200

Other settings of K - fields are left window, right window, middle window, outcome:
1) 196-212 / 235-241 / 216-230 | -0.4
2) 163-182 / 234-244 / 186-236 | 2.9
